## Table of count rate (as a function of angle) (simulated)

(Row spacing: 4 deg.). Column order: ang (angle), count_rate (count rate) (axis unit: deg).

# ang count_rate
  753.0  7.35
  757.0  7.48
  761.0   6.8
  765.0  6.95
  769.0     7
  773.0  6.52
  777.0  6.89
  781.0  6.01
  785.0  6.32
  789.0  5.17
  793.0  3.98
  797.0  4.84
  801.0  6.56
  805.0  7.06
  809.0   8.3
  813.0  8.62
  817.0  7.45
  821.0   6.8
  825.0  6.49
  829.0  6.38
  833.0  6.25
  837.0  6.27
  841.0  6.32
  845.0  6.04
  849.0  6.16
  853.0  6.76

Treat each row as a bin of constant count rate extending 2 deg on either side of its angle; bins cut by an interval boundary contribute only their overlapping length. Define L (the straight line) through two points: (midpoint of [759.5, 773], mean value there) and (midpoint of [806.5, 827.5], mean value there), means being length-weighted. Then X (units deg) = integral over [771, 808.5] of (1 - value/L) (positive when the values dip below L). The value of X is 5.93 deg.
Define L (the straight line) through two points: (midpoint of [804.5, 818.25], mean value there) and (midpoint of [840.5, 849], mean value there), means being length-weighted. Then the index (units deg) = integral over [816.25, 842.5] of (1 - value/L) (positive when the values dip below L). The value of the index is 1.7 deg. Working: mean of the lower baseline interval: 7.97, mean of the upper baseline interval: 6.15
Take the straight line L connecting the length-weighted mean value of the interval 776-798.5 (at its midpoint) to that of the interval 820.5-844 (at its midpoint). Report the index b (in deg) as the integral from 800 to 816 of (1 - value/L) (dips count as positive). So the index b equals -4.8 deg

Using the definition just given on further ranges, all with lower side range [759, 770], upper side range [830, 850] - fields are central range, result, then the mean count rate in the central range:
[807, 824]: -3.3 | 7.72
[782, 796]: 3.1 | 5.2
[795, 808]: 0.5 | 6.32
